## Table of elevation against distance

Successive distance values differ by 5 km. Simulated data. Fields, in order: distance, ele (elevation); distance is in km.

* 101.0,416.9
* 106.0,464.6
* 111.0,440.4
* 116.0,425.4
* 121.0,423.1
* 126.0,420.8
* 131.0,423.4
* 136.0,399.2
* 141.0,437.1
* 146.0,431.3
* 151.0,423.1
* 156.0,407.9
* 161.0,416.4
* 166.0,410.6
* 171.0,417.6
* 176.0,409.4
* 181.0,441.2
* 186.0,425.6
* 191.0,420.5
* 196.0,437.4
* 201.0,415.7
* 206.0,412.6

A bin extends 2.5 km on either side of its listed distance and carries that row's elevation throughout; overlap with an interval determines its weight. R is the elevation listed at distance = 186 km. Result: 425.6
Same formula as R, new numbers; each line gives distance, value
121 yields 423.1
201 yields 415.7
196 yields 437.4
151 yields 423.1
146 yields 431.3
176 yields 409.4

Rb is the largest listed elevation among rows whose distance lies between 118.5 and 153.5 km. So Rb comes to 437.1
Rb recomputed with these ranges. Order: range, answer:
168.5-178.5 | 417.6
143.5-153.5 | 431.3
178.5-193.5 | 441.2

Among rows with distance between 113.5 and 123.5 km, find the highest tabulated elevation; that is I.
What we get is 425.4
